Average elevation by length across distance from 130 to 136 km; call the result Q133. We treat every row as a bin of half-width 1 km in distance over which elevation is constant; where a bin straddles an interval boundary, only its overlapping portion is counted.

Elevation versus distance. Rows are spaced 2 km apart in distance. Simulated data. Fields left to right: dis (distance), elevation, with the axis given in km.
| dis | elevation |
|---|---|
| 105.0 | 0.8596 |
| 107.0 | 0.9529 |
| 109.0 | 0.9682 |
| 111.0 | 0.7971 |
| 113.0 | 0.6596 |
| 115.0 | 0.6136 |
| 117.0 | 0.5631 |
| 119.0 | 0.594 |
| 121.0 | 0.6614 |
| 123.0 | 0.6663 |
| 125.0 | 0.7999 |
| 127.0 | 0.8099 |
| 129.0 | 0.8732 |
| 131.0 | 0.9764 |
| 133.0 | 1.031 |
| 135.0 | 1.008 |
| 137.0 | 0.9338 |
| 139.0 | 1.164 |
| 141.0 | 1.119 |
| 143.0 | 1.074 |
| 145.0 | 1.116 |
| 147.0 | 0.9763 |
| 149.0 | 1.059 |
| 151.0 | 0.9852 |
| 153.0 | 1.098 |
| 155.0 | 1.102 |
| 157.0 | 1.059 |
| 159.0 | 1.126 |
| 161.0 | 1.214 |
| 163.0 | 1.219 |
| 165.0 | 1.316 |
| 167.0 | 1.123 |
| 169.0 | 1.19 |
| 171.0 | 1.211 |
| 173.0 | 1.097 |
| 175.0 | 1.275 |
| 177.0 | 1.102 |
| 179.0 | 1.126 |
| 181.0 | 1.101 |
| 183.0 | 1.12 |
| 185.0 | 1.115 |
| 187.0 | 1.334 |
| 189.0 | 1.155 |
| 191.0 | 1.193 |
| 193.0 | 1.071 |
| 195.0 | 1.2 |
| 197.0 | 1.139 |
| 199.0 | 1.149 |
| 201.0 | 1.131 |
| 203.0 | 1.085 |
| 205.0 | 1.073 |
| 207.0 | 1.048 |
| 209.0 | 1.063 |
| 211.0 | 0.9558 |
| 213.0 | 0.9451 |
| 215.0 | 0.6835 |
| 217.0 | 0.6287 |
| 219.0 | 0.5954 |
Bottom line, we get 1.01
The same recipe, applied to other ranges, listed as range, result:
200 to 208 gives 1.08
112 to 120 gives 0.608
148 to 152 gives 1.02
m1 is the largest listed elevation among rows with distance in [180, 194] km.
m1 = 1.334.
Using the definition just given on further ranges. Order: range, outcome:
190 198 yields 1.2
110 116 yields 0.7971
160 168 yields 1.316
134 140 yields 1.164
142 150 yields 1.116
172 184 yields 1.275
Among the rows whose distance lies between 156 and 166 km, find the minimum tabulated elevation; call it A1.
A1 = 1.059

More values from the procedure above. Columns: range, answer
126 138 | 0.8099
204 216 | 0.6835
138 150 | 0.9763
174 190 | 1.101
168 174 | 1.097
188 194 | 1.071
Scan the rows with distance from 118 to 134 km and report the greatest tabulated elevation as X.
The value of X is 1.031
